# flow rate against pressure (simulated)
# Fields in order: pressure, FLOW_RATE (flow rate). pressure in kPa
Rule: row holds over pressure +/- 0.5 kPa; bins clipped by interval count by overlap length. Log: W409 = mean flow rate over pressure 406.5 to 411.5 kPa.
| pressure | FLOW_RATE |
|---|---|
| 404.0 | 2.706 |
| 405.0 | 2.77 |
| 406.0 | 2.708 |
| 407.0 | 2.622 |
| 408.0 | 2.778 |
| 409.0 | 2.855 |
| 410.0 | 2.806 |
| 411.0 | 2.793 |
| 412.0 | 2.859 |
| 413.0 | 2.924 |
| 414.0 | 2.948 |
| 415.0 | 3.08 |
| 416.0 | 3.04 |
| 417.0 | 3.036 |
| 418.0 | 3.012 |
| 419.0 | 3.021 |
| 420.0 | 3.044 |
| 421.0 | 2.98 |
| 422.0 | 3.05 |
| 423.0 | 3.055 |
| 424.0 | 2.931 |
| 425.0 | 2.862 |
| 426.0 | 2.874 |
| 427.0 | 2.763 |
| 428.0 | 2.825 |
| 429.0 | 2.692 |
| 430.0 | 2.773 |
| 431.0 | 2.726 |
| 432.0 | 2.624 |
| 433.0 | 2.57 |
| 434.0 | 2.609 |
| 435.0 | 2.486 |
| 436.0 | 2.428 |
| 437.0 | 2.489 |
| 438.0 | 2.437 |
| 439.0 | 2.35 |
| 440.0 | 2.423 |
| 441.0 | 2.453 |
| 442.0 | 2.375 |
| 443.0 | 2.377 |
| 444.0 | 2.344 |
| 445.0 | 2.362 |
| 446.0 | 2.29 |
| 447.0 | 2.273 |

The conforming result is 2.77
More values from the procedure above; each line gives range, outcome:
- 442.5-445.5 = 2.36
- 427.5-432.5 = 2.73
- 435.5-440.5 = 2.43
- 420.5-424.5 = 3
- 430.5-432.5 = 2.67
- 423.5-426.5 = 2.89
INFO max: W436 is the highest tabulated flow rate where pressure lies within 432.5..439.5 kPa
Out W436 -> 2.609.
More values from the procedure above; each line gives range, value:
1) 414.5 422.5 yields 3.08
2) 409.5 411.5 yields 2.806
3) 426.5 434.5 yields 2.825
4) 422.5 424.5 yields 3.055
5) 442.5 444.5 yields 2.377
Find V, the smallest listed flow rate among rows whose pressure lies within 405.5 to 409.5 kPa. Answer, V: 2.622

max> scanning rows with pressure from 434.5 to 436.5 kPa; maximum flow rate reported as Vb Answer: 2.486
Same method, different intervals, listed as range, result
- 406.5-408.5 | 2.778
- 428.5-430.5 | 2.773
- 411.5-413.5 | 2.924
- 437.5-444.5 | 2.453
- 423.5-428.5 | 2.931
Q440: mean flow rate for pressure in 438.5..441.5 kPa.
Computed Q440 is 2.41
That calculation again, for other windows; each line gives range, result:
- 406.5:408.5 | 2.7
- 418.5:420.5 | 3.03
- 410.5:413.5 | 2.86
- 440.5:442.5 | 2.41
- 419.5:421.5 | 3.01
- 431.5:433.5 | 2.6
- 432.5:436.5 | 2.52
